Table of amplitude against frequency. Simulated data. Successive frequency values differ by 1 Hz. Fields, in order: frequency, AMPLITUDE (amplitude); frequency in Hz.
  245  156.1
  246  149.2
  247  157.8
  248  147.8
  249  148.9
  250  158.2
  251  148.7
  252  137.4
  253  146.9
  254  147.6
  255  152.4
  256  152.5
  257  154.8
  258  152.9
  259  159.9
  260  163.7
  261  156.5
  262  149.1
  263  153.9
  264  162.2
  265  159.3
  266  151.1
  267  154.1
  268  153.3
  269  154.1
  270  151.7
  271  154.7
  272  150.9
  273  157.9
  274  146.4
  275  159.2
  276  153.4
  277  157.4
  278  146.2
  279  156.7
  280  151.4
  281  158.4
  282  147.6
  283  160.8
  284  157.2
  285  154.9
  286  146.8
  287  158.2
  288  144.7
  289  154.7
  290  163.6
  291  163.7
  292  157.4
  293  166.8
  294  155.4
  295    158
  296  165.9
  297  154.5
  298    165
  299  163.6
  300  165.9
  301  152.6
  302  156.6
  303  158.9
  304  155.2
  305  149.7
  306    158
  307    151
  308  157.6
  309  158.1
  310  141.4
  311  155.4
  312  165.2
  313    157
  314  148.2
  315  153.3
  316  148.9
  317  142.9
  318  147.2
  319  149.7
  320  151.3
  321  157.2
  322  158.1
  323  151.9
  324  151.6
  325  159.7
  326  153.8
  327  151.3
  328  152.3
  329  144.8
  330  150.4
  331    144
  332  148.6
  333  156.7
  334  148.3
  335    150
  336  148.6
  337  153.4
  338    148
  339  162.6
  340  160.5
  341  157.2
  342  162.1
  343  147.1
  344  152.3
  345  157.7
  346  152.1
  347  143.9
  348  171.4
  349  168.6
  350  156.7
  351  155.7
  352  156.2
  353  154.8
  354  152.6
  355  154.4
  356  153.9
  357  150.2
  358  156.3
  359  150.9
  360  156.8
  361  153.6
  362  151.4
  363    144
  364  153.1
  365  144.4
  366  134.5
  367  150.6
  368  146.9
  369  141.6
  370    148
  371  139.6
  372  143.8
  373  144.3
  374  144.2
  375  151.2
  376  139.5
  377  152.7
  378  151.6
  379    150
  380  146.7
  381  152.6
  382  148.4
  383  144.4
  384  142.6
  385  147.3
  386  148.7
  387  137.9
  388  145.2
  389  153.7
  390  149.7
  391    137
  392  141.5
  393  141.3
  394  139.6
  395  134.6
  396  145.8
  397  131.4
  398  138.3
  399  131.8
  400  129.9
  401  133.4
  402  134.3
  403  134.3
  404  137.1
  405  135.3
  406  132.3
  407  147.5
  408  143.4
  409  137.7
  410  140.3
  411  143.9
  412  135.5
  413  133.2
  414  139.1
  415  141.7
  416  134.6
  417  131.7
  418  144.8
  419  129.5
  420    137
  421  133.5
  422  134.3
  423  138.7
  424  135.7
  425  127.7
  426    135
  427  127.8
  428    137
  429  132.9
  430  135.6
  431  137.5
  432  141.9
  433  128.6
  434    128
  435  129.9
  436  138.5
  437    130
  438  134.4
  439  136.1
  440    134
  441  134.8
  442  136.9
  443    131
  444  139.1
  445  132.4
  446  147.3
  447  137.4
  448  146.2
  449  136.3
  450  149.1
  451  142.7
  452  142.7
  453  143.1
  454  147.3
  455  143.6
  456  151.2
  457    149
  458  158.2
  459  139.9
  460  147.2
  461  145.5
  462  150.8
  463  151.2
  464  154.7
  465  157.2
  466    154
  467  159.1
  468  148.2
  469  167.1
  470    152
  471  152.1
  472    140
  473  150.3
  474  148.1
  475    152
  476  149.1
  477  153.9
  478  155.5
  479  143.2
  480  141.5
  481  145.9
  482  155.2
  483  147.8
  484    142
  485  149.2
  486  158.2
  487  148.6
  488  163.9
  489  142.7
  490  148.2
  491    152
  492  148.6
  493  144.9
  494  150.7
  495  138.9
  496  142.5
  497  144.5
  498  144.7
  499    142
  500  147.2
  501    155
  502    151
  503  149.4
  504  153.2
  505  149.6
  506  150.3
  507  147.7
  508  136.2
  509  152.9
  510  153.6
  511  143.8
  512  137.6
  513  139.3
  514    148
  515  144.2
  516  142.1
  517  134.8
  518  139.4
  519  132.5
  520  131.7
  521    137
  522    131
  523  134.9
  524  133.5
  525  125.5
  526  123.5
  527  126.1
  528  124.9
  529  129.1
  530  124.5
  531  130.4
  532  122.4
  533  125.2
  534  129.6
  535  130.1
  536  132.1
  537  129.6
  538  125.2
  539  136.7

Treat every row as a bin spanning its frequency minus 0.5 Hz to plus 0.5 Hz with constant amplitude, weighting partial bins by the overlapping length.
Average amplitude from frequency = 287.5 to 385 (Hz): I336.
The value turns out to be 153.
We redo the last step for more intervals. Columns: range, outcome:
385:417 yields 139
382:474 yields 141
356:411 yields 144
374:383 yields 149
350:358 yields 154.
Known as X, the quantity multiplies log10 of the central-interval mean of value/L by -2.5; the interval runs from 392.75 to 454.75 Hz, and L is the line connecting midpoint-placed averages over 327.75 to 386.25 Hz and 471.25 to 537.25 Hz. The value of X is 0.08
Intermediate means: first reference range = 151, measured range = 137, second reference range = 142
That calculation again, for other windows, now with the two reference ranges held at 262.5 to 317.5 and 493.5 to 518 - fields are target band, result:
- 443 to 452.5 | 0.055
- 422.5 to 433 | 0.111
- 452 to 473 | -0.020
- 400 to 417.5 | 0.097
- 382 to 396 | 0.054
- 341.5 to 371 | 0.001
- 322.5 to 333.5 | 0.016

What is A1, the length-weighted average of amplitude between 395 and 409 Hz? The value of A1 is 136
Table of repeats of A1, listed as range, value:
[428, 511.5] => 146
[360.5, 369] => 147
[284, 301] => 158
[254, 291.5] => 155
